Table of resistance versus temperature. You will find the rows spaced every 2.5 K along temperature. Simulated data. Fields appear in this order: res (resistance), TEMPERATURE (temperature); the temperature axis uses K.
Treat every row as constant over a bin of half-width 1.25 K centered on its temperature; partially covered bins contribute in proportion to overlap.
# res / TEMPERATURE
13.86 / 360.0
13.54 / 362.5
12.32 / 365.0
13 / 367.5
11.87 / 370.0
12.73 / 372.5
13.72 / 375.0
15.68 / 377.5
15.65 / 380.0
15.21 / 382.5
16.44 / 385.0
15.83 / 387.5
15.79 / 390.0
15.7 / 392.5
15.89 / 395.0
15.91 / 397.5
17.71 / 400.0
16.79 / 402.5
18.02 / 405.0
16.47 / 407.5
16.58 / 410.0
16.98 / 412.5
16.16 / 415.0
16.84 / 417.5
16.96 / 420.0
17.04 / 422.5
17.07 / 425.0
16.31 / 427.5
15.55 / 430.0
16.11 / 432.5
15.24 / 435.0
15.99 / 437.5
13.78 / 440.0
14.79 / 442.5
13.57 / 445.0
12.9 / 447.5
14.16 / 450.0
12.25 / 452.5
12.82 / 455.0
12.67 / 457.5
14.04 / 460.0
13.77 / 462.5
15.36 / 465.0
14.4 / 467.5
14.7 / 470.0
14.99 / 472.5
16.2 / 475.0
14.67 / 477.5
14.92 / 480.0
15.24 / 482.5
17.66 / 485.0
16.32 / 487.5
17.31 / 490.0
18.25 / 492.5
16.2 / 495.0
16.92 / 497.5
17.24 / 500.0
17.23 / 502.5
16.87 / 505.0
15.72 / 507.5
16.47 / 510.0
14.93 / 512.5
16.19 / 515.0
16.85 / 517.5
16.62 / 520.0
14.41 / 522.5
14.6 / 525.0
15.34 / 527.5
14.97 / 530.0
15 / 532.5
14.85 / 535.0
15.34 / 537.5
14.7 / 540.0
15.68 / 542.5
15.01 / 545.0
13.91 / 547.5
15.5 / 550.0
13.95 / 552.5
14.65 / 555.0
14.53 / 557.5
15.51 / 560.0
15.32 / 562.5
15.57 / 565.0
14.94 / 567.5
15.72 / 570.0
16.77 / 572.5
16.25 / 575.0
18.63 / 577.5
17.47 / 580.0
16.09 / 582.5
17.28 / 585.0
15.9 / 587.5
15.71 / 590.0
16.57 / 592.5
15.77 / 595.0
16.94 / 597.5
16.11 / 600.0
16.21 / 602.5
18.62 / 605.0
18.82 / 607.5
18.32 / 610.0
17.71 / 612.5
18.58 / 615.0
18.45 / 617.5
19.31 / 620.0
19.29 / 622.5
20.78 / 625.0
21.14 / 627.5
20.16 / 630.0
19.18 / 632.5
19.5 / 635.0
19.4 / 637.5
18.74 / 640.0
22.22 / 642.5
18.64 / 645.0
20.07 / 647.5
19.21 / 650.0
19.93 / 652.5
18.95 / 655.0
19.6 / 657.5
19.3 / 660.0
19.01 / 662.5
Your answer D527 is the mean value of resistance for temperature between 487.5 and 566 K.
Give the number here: 15.7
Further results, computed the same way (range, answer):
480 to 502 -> 16.8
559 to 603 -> 16.3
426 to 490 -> 14.8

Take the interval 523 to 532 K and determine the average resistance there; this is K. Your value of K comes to 14.9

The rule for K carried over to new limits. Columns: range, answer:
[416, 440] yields 16.2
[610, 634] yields 19.3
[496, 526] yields 16.2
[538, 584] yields 15.6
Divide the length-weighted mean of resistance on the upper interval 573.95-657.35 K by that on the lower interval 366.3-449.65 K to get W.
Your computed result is 1.2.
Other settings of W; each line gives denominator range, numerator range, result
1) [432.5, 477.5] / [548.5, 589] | 1.11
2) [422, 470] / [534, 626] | 1.13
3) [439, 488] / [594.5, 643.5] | 1.30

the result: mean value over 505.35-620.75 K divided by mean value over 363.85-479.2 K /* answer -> 1.1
